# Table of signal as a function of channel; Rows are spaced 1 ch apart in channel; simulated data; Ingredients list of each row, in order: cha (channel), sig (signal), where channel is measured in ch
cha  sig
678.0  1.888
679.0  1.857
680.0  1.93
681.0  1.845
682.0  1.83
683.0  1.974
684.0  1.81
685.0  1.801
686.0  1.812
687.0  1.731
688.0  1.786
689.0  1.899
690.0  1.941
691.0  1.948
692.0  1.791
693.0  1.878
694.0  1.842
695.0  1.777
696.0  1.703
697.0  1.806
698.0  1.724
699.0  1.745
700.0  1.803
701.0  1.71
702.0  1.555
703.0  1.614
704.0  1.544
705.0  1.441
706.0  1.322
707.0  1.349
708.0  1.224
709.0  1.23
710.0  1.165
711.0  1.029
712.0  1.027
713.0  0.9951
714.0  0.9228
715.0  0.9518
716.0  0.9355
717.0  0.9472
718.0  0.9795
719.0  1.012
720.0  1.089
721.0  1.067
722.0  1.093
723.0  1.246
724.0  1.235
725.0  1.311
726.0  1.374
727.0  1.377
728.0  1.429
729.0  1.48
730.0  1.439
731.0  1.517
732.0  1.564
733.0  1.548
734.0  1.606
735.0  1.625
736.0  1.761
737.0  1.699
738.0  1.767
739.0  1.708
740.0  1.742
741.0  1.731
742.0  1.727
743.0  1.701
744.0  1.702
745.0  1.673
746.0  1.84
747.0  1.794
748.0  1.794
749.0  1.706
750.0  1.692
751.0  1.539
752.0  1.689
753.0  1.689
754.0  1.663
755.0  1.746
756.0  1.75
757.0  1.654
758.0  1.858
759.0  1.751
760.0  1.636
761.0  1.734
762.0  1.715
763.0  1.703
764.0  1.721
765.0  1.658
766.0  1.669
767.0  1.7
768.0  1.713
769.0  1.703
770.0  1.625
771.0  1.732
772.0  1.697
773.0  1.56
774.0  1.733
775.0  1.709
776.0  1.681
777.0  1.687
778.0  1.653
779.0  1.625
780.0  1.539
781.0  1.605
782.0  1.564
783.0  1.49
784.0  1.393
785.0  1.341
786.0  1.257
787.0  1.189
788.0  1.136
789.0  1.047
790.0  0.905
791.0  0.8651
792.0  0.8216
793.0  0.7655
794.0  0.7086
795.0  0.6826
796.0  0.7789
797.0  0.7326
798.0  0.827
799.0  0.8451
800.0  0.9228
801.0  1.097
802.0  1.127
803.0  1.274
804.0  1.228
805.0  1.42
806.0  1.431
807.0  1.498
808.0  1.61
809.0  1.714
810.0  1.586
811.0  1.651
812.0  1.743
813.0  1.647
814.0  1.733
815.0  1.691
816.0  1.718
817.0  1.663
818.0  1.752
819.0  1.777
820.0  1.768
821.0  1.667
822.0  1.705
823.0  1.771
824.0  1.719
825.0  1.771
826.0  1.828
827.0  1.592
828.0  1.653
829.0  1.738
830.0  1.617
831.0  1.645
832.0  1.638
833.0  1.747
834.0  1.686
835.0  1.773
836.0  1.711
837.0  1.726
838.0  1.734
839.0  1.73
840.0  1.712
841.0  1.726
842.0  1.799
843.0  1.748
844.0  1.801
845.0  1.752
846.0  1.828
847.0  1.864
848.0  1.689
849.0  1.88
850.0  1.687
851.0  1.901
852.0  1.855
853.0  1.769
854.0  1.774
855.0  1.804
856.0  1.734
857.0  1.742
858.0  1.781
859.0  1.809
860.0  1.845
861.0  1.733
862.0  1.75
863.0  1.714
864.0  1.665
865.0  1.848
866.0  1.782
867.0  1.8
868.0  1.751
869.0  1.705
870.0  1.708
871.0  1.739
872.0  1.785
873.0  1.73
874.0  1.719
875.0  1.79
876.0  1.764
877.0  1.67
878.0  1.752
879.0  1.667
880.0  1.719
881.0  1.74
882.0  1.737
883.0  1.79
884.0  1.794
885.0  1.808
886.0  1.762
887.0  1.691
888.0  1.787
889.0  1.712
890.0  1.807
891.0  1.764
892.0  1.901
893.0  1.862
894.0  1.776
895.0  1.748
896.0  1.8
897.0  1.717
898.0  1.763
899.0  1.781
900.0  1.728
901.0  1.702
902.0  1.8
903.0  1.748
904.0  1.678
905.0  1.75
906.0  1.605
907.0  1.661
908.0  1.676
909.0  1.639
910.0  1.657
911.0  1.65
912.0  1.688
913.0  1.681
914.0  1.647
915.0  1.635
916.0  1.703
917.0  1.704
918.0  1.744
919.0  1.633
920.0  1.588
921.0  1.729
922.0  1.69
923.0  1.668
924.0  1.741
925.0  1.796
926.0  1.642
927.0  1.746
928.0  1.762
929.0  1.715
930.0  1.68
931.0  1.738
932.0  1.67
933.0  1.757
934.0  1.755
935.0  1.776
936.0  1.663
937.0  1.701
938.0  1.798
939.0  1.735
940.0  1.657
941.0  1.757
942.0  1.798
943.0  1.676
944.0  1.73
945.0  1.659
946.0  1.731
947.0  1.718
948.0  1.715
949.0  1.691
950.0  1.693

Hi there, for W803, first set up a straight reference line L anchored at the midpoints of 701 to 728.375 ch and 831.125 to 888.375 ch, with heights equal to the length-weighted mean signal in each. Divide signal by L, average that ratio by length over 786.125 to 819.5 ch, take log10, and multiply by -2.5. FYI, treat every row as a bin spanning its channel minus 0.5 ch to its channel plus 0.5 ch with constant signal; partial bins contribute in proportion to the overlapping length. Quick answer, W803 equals 0.225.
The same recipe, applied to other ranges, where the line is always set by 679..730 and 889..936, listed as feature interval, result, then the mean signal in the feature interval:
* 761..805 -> 0.17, 1.34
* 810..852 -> -0.07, 1.73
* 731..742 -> -0.10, 1.67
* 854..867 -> -0.07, 1.77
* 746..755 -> -0.11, 1.71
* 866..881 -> -0.04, 1.74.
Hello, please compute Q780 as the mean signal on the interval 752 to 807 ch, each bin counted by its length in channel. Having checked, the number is 1.41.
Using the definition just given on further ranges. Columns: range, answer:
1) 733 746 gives 1.7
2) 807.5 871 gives 1.74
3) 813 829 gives 1.72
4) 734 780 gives 1.7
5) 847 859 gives 1.79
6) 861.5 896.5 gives 1.76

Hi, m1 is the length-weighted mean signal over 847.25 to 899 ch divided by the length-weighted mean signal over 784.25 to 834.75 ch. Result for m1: 1.26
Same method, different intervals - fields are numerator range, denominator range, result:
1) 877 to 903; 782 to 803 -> 1.73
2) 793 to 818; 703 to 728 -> 1.11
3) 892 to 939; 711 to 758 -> 1.17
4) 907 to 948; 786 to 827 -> 1.26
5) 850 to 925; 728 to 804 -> 1.17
